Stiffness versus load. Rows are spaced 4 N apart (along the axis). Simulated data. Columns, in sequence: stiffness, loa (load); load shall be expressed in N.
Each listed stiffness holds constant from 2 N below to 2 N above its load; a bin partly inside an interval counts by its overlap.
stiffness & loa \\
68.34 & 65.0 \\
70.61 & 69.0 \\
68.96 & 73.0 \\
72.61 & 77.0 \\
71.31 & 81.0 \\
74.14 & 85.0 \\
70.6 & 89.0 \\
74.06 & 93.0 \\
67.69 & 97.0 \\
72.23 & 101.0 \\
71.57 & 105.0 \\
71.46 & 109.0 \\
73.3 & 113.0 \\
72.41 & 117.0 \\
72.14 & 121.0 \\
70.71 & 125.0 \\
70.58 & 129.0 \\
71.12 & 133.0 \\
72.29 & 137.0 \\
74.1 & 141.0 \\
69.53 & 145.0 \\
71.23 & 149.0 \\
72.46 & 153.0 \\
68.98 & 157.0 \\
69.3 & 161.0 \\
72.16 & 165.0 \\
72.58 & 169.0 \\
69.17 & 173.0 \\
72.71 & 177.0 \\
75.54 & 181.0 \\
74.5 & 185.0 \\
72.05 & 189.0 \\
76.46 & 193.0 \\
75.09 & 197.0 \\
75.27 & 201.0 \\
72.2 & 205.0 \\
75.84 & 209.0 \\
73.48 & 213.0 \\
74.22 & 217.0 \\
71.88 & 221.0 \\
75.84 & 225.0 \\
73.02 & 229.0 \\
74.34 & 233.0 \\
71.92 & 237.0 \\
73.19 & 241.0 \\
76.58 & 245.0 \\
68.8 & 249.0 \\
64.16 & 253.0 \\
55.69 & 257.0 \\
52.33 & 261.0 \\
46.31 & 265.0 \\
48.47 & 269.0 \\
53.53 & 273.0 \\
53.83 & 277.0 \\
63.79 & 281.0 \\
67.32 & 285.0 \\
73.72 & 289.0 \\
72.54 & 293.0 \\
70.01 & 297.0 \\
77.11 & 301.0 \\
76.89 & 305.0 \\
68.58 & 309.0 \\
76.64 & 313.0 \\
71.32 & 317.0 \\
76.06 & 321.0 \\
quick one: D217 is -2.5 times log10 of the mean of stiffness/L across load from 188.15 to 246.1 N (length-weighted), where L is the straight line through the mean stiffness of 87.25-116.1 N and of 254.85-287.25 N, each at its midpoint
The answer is -0.22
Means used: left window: 71.6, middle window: 74.1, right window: 55.3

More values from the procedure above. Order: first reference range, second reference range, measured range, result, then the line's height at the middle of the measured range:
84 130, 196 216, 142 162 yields 0.04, 72.9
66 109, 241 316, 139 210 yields -0.06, 68.5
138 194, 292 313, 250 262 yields 0.23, 73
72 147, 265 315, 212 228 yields -0.09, 68.2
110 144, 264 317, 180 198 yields -0.08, 69.7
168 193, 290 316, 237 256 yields 0.05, 73.3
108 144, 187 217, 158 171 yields 0.03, 73.2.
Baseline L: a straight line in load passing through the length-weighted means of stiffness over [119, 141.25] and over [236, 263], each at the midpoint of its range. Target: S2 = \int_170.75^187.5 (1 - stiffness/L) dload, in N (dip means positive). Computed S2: -0.9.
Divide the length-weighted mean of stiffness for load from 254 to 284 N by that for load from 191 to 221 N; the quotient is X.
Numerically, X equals 0.7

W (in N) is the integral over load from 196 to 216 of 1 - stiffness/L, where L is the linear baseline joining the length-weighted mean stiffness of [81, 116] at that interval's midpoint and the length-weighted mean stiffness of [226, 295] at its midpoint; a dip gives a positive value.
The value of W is -2.25 N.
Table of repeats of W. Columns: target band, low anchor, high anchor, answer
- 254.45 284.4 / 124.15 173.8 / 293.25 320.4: 7.7 N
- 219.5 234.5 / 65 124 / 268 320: -1.0 N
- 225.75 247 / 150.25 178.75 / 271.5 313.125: -1.3 N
